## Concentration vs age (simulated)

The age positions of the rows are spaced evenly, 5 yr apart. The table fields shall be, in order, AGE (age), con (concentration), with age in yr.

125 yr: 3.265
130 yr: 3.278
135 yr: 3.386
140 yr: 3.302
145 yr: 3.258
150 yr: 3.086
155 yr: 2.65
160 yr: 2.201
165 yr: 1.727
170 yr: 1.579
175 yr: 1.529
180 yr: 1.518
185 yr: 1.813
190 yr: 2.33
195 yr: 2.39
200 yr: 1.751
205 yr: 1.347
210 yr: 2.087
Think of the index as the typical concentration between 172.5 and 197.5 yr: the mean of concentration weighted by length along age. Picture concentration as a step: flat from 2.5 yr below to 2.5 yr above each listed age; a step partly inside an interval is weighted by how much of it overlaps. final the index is 1.92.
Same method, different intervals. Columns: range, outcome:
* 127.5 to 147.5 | 3.31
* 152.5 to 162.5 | 2.43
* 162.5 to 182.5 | 1.59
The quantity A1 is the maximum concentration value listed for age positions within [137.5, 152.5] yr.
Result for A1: 3.302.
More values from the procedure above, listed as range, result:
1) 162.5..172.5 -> 1.727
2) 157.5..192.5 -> 2.33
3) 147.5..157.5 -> 3.086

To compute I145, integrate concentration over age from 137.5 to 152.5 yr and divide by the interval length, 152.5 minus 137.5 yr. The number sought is 3.22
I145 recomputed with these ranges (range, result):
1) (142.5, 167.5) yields 2.58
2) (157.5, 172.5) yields 1.84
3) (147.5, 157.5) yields 2.87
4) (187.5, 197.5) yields 2.36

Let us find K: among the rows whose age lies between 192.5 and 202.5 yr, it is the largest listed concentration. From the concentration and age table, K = 2.39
